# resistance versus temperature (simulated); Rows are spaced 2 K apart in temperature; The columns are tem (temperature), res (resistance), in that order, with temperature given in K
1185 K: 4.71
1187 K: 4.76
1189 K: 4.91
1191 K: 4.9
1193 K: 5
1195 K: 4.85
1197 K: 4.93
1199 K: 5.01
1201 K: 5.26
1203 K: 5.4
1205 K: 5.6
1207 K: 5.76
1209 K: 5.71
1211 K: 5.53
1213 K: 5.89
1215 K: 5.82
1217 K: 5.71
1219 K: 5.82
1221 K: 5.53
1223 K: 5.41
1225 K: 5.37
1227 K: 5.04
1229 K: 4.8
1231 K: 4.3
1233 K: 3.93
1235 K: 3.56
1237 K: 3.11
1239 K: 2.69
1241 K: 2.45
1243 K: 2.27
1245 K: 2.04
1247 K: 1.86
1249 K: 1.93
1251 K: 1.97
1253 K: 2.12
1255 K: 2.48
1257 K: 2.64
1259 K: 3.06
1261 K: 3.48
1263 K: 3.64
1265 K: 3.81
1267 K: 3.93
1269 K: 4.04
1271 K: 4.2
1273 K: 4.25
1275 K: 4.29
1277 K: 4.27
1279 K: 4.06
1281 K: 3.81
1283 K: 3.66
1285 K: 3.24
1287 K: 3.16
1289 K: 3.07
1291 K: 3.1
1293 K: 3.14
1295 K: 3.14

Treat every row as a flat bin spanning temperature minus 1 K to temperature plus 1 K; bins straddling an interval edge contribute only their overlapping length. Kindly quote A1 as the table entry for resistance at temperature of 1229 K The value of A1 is 4.8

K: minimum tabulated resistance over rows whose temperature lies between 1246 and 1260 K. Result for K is 1.86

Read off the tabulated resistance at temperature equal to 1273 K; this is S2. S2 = 4.25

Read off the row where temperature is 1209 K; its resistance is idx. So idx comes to 5.71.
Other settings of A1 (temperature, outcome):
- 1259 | 3.06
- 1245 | 2.04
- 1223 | 5.41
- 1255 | 2.48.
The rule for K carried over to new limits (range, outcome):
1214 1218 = 5.71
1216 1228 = 5.04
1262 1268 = 3.64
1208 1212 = 5.53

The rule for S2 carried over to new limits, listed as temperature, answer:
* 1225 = 5.37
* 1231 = 4.3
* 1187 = 4.76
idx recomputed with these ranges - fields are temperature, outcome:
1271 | 4.2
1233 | 3.93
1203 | 5.4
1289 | 3.07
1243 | 2.27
